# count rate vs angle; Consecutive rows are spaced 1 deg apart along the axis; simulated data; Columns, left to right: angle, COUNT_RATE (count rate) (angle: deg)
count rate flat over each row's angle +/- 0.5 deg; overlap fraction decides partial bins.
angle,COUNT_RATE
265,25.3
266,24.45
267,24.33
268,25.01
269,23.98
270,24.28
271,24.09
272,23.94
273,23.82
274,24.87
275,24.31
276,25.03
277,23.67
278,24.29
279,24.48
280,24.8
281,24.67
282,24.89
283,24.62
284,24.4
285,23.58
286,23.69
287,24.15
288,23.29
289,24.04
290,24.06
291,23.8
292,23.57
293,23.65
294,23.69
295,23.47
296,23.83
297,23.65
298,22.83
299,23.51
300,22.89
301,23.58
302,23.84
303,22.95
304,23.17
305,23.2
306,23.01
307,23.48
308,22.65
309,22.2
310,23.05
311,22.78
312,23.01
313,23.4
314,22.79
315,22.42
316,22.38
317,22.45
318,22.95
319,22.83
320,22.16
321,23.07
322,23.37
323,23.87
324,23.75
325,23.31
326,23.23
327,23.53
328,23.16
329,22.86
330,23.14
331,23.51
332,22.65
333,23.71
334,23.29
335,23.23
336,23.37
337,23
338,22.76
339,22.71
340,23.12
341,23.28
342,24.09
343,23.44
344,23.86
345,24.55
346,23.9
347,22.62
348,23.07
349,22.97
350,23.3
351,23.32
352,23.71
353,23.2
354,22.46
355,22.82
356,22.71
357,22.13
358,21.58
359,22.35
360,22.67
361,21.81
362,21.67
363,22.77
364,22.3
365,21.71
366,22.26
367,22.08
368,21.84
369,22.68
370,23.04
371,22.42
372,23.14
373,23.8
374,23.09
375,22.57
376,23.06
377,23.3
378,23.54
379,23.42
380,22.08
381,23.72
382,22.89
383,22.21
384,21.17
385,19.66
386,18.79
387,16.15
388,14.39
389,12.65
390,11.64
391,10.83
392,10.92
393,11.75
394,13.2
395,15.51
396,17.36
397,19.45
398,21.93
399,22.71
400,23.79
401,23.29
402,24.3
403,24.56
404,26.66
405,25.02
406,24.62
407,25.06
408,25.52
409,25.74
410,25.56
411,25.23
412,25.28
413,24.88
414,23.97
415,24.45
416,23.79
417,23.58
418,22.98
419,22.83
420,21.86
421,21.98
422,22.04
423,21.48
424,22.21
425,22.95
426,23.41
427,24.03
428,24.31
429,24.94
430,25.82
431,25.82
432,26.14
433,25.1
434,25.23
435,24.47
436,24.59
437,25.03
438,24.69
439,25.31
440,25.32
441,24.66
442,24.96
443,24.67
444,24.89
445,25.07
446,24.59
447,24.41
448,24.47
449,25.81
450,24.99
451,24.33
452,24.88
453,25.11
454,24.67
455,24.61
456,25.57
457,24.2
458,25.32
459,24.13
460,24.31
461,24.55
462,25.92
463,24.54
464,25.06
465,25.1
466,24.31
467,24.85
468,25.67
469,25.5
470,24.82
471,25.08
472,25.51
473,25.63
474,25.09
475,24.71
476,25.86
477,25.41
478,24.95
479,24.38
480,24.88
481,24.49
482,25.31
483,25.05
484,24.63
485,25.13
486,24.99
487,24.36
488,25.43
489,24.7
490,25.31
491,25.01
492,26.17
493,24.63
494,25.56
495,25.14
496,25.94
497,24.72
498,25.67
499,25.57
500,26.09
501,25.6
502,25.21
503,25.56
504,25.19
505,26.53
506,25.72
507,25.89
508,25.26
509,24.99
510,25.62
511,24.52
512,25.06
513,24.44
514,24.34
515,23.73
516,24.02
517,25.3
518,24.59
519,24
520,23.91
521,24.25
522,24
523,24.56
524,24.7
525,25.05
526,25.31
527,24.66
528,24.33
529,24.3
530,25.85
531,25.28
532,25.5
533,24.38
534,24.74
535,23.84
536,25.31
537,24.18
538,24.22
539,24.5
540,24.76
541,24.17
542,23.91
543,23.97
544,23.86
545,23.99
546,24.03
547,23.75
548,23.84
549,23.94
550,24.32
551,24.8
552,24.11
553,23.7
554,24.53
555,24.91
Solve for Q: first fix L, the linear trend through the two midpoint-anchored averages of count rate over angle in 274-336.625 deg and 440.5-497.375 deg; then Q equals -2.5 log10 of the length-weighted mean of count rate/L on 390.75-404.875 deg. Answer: 0.250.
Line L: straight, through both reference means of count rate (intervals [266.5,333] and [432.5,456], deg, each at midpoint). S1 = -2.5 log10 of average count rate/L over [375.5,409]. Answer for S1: 0.20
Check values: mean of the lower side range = 23.6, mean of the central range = 20.2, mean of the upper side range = 24.9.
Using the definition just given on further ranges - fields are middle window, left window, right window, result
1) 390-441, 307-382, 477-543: 0.050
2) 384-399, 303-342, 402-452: 0.458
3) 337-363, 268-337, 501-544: 0.038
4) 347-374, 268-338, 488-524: 0.062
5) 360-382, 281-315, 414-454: 0.057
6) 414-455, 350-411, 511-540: -0.079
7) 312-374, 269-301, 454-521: 0.062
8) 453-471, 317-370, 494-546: -0.031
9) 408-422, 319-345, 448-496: 0.014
